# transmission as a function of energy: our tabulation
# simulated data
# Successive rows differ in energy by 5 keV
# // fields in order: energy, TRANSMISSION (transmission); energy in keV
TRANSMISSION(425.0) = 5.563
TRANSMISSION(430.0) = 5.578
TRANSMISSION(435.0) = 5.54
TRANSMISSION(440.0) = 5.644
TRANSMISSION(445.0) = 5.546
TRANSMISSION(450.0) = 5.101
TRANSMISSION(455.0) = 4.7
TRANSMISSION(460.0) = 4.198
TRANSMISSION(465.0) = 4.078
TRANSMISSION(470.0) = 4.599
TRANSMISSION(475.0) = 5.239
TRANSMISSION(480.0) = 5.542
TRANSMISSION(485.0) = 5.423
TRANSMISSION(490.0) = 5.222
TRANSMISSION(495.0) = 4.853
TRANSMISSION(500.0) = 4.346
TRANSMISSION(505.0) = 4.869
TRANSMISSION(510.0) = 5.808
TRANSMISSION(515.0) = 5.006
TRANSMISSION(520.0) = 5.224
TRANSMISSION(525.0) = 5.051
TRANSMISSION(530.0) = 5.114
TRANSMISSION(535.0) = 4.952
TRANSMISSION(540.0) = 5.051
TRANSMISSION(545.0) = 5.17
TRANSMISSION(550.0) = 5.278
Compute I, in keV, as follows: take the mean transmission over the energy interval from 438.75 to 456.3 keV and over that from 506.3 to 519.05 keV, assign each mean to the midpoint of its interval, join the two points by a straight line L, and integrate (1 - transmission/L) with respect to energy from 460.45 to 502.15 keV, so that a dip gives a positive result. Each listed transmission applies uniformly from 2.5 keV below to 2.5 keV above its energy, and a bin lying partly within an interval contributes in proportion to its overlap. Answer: 3.3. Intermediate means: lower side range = 5.26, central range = 4.88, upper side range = 5.33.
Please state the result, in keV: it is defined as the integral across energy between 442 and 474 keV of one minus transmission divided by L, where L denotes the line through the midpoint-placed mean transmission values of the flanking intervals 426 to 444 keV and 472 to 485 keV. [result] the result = 4.3 keV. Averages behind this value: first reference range 5.58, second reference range 5.37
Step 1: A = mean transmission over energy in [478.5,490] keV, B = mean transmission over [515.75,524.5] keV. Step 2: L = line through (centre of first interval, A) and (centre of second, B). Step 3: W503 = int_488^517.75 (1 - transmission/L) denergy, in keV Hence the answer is 1.5 keV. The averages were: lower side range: 5.42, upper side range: 5.14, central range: 5.02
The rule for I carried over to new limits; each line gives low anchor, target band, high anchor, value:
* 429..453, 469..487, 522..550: 0.2 keV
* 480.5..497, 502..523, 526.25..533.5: -0.3 keV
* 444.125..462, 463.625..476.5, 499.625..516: 0.7 keV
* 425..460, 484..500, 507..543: 0.6 keV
